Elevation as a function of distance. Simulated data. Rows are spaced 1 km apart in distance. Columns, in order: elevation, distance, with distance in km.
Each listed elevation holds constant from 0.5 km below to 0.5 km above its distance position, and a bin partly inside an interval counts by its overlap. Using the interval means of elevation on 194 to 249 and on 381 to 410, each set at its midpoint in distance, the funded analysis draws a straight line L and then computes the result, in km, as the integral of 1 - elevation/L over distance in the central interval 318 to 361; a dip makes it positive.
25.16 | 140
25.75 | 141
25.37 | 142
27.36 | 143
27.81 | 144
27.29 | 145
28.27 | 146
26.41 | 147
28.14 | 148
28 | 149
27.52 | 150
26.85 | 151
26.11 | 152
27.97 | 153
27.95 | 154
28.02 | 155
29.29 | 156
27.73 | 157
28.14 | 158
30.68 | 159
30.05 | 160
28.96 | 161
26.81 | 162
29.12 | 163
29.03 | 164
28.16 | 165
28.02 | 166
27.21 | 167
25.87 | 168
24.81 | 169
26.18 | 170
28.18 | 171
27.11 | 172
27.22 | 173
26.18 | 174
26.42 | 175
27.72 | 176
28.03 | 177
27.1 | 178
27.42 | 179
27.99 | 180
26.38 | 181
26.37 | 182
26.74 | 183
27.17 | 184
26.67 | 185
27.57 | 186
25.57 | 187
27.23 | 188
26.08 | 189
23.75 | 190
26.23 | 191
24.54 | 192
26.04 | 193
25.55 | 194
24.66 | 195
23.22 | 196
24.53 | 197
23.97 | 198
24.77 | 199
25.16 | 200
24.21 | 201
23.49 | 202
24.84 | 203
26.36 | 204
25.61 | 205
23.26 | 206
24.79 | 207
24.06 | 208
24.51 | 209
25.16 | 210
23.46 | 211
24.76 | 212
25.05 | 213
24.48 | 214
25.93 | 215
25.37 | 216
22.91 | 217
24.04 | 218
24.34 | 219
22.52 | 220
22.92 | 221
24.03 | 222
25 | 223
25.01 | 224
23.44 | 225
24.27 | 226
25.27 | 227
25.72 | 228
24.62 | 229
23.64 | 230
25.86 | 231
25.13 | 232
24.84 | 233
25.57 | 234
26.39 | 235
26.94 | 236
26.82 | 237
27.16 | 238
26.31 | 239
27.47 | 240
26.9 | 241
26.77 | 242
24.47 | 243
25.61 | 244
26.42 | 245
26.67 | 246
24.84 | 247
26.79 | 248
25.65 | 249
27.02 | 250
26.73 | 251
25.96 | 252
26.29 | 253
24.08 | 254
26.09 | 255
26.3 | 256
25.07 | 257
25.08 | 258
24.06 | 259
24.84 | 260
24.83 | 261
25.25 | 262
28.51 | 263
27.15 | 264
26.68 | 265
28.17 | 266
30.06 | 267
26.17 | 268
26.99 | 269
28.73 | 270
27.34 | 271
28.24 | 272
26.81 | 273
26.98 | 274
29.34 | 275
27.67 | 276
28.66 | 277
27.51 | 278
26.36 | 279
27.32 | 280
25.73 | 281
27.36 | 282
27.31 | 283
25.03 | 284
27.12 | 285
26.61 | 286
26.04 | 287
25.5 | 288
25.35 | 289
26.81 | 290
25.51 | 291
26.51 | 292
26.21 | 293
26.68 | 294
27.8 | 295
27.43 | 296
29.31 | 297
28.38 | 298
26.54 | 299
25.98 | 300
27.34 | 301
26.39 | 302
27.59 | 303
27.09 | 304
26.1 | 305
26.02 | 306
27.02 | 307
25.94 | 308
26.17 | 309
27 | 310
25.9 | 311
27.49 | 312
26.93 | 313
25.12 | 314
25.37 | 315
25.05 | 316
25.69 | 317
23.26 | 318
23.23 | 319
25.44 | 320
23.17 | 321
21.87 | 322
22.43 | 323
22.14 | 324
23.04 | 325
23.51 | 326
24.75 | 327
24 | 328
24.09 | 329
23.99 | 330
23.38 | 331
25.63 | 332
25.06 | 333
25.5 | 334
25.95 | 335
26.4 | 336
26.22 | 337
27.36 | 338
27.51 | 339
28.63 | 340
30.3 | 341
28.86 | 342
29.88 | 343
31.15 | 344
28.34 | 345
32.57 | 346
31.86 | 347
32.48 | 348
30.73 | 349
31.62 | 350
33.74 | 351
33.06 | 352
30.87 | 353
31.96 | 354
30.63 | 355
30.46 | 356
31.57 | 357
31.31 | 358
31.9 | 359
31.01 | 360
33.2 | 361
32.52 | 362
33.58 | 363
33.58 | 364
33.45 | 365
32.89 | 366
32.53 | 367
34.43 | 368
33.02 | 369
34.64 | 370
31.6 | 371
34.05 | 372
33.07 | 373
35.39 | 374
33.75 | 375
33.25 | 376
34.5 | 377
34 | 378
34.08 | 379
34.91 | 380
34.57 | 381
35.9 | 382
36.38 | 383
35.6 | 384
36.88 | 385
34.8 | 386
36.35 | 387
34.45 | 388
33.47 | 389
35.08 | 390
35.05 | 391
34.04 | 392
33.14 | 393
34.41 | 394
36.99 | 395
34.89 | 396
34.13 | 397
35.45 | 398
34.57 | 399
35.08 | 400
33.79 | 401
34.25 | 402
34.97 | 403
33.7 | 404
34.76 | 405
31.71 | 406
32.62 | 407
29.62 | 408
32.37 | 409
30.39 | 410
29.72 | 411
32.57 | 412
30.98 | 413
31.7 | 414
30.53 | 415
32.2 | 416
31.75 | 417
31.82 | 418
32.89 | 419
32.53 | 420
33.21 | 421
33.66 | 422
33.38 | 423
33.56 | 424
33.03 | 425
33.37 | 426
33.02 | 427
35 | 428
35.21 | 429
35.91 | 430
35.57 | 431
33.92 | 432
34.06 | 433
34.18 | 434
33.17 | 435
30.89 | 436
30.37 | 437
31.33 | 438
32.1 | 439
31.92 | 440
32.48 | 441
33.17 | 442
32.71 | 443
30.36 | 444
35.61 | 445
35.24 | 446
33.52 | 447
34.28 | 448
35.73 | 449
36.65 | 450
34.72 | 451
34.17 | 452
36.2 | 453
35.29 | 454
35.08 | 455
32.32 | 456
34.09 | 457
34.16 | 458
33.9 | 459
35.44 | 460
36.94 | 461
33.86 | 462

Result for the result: 5.0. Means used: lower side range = 25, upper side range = 34.4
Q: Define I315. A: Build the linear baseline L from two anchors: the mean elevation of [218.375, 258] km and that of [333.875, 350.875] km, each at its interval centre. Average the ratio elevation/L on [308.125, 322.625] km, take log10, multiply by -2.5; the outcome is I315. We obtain 0.130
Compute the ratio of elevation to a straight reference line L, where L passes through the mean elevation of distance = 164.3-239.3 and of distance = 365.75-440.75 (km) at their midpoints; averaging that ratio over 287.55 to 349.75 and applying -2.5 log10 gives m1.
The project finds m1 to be 0.144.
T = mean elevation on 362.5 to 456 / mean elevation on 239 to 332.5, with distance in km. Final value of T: 1.3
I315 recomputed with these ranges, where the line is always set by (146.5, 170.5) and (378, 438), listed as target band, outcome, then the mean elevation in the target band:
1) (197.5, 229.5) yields 0.19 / 24.5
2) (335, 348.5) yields 0.10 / 29.2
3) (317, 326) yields 0.33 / 23.2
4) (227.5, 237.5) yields 0.16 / 25.6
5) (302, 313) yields 0.18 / 26.6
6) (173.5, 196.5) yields 0.08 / 26.3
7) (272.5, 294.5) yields 0.15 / 26.7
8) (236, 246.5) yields 0.13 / 26.5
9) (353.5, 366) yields 0.01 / 32.1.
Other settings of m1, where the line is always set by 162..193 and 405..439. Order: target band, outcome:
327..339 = 0.20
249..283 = 0.09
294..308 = 0.10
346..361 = -0.03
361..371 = -0.07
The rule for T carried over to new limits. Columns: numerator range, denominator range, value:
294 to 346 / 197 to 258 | 1.04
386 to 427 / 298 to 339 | 1.31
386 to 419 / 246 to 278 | 1.25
